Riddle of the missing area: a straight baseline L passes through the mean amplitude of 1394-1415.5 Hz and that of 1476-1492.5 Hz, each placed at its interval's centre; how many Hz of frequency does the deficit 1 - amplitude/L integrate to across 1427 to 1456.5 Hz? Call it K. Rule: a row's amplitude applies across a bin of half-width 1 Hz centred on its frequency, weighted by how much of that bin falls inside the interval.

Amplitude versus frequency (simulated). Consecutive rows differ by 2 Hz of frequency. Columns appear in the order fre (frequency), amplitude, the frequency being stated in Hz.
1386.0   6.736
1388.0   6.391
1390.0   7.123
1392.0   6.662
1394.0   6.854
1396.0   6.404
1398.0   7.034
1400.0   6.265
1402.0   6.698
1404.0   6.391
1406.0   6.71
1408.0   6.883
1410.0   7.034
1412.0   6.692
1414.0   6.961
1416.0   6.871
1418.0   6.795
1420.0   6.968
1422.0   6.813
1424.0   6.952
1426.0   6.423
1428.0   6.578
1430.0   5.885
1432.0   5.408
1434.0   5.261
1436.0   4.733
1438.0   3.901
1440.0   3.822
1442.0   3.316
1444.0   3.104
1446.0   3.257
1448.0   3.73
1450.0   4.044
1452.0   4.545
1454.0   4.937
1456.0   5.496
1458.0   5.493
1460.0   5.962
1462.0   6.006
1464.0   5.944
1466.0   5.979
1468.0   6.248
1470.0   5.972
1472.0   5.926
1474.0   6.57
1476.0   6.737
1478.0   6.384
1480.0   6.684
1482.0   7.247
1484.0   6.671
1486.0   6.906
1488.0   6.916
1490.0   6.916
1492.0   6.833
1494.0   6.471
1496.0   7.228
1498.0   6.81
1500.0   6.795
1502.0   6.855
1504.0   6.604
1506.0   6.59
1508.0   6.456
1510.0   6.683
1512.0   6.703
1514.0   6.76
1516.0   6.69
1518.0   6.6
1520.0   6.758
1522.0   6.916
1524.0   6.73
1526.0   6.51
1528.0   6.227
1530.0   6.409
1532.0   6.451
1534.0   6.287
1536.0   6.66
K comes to 9.8 Hz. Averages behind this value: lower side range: 6.72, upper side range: 6.81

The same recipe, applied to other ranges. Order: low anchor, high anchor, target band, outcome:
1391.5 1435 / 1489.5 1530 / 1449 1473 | 3.93 Hz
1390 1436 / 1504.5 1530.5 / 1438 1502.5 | 8.03 Hz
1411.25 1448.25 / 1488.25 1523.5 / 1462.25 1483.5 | -0.56 Hz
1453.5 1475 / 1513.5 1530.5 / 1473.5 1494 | -2.14 Hz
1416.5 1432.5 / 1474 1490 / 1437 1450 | 5.99 Hz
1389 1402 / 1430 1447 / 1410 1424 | -3.64 Hz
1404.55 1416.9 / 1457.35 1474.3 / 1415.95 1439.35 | 2.18 Hz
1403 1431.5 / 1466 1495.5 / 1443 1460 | 5.67 Hz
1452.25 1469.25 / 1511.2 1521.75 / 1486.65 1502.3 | -1.33 Hz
